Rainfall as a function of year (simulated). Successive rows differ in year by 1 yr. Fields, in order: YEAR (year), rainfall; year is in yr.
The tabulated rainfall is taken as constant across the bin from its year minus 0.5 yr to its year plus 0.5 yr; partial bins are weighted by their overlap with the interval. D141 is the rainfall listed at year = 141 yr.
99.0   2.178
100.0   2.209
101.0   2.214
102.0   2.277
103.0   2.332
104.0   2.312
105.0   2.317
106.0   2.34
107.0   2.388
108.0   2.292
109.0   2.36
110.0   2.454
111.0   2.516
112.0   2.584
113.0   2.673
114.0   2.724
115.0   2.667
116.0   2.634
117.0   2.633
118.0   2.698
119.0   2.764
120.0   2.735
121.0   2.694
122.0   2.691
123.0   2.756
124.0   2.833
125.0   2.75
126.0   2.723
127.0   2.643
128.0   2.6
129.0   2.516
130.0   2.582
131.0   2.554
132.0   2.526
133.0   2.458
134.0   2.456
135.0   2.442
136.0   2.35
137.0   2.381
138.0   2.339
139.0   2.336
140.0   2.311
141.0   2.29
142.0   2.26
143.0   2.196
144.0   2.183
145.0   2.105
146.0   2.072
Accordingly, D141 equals 2.29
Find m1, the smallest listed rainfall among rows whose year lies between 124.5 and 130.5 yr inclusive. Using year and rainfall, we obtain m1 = 2.516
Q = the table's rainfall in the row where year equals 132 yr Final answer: 2.526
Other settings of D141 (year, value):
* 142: 2.26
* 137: 2.381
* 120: 2.735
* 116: 2.634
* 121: 2.694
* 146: 2.072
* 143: 2.196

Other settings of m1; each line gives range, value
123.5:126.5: 2.723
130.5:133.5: 2.458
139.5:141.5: 2.29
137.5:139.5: 2.336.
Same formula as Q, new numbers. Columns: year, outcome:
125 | 2.75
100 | 2.209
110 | 2.454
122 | 2.691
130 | 2.582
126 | 2.723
